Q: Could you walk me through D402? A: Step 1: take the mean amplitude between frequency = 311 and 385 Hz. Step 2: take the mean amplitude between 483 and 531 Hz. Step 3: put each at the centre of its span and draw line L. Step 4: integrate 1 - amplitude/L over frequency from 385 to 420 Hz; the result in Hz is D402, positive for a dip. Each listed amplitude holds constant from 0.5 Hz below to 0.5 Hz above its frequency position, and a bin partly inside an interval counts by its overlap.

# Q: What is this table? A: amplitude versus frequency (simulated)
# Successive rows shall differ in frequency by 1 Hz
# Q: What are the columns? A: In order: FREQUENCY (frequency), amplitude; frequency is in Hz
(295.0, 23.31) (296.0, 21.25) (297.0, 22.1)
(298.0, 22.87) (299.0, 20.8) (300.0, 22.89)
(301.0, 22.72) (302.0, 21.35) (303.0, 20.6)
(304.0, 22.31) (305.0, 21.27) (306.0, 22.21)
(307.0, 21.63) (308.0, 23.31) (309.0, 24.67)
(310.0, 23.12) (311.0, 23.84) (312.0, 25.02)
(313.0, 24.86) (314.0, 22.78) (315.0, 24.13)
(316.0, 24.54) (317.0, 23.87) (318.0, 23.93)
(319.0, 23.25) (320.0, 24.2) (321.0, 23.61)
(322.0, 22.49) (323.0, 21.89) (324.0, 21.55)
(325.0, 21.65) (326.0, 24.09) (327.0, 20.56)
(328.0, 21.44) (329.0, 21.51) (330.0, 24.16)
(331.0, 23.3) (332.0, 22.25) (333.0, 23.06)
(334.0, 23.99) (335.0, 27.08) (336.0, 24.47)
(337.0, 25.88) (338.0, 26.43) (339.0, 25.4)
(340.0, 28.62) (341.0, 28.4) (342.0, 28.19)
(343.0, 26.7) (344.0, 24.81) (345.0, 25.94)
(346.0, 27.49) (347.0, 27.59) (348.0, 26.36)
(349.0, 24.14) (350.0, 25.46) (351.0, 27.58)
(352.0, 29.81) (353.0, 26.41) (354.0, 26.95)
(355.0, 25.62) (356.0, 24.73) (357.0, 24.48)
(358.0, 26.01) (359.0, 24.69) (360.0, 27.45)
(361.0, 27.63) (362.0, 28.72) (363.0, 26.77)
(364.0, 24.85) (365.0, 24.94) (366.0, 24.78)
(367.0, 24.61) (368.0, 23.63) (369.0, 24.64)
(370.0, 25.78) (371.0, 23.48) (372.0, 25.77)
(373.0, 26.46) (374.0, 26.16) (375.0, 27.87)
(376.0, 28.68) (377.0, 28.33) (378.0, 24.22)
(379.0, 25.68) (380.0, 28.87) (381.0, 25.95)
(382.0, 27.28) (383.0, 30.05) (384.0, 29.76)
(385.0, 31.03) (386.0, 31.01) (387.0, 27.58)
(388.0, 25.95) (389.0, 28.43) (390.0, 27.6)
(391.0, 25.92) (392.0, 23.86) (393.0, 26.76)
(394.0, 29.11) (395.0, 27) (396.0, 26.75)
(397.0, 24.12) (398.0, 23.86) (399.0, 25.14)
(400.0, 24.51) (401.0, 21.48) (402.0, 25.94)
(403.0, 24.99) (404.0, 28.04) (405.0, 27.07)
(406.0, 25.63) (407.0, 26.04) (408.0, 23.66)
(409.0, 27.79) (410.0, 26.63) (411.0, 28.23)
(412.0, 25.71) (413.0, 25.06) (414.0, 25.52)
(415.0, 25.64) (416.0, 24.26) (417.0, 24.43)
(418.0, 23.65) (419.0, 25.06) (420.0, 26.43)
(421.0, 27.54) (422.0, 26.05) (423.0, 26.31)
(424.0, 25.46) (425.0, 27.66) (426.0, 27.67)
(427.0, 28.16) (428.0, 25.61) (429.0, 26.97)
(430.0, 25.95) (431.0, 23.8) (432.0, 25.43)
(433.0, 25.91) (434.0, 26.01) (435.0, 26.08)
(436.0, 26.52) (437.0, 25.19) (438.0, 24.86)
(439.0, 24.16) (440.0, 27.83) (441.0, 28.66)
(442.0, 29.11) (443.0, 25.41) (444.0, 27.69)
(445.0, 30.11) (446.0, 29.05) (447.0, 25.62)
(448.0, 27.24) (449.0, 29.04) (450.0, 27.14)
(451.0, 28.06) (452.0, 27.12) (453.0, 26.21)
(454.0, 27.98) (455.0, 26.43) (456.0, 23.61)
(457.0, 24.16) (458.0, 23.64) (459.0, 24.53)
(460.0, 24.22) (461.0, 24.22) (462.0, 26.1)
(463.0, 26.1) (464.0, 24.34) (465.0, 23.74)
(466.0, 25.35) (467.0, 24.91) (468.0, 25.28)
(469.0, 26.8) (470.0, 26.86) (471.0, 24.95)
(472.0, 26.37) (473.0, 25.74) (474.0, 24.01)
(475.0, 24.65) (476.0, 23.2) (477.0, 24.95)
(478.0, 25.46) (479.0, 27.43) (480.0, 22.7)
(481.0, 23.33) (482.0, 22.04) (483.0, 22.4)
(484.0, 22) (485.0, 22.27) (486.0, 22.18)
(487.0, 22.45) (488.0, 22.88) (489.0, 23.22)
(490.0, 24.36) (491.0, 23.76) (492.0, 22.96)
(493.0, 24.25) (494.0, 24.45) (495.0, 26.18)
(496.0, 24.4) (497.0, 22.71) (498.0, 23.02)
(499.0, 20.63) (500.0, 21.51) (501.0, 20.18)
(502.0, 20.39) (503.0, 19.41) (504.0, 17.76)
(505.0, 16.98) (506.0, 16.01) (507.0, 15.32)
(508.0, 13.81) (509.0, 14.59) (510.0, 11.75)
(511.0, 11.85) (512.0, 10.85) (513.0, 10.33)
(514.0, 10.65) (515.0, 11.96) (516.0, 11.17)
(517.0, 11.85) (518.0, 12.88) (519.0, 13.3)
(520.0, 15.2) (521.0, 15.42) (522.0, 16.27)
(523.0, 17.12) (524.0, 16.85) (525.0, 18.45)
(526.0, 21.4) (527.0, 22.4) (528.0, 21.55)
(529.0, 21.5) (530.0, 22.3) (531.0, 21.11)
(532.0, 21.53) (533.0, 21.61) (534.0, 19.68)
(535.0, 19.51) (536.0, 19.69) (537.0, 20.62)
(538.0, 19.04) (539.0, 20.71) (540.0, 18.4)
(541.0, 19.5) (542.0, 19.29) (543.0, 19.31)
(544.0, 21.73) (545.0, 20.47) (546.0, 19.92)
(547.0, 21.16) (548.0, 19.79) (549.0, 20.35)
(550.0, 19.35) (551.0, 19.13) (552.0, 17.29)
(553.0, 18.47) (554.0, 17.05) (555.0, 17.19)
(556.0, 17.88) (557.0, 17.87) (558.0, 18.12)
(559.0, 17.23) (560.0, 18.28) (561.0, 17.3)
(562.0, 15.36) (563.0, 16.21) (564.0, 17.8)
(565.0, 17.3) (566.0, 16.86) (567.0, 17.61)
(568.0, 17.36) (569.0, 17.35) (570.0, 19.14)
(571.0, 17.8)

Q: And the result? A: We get -4.4 Hz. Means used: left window 25.4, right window 18.6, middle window 26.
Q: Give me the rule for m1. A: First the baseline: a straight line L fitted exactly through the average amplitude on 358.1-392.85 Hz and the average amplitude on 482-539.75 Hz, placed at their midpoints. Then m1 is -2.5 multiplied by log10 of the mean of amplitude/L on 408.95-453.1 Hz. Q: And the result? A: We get -0.13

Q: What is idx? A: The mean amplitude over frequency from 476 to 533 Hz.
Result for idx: 19.4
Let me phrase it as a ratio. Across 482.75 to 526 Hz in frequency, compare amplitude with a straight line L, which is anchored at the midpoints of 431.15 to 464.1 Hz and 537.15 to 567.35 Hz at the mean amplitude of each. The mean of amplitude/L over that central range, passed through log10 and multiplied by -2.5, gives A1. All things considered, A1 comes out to 0.212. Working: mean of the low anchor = 26.3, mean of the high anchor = 18.6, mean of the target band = 18.3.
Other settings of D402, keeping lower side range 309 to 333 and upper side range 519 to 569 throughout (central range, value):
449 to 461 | -3.1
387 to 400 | -2.7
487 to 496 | -1.9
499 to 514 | 2.9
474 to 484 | -1.9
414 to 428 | -3.2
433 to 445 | -3.3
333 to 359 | -4.1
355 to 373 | -2.6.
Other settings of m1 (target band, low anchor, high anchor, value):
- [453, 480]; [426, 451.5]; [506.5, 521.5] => -0.17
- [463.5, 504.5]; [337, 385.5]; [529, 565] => -0.09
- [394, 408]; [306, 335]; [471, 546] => -0.17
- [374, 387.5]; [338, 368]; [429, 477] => -0.07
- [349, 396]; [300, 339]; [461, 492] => -0.13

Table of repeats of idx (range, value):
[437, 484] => 25.7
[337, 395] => 26.7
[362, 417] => 26.3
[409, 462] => 26.2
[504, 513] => 13.9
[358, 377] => 26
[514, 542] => 18.1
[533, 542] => 19.7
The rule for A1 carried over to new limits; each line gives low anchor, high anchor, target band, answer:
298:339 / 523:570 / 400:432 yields -0.20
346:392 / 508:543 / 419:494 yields -0.20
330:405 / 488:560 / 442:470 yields -0.19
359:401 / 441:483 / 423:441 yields -0.01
